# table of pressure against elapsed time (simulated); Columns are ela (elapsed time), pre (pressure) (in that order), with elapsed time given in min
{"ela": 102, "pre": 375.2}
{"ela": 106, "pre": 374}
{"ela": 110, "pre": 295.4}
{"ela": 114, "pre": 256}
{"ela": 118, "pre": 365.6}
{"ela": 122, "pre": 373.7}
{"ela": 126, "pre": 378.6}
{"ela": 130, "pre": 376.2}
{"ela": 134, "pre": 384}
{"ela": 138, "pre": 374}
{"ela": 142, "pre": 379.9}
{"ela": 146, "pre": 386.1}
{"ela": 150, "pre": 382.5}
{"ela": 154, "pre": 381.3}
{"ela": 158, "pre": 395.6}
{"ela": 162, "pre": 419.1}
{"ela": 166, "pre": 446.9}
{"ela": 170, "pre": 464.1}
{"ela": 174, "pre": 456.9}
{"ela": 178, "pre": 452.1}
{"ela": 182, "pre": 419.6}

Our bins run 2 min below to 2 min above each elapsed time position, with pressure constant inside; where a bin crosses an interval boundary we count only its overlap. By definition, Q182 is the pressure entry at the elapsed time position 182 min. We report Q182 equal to 419.6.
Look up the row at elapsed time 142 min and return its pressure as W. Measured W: 379.9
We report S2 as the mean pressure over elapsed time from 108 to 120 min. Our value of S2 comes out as 306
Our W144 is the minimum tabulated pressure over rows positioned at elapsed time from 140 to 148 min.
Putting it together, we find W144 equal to 379.9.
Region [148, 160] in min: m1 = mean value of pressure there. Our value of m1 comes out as 386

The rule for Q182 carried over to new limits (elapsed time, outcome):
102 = 375.2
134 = 384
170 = 464.1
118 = 365.6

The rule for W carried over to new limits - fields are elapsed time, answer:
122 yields 373.7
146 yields 386.1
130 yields 376.2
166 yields 446.9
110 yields 295.4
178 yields 452.1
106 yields 374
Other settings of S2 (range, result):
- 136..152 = 381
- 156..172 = 431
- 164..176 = 456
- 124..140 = 378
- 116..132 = 374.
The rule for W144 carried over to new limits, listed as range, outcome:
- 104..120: 256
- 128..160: 374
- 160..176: 419.1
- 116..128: 365.6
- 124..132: 376.2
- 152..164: 381.3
